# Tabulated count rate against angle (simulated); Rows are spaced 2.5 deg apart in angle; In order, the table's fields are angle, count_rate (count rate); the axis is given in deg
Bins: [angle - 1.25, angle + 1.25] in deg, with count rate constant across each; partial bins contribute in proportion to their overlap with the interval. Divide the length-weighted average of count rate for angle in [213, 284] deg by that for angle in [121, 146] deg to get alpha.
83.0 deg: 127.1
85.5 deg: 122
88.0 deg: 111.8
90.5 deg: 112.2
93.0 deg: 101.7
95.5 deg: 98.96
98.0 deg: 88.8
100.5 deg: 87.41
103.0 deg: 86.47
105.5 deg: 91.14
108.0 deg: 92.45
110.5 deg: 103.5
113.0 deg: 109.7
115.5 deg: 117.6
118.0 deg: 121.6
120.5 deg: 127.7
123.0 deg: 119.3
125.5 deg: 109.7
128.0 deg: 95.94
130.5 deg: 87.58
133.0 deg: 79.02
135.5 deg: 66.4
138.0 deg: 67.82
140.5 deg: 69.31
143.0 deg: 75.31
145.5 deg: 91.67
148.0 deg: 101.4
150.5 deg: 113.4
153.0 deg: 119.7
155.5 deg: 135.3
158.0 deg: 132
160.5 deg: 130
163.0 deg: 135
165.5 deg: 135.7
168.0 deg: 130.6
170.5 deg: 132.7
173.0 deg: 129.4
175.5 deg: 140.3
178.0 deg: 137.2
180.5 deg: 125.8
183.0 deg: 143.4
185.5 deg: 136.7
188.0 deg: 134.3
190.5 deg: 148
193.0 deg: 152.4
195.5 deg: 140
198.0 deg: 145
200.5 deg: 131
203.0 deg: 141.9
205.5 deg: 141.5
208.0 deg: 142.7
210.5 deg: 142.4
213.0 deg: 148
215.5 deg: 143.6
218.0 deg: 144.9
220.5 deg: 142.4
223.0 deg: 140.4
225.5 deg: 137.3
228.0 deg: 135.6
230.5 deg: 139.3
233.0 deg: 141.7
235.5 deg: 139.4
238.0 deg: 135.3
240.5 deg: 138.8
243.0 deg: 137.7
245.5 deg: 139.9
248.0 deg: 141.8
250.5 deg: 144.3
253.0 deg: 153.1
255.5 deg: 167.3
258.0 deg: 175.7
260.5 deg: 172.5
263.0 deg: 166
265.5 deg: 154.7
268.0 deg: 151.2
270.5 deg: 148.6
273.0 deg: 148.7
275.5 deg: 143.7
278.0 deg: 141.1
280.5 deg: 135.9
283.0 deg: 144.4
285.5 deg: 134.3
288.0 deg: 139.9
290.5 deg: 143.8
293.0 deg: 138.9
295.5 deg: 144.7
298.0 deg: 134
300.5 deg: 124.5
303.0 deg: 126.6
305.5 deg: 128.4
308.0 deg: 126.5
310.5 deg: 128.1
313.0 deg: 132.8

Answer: 1.68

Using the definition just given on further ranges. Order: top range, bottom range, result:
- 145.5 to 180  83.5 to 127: 1.20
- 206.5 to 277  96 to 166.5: 1.43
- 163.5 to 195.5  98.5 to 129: 1.31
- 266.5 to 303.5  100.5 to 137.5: 1.41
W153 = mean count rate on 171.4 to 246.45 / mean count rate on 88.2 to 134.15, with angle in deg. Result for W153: 1.37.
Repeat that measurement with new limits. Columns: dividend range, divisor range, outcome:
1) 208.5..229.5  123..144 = 1.69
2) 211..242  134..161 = 1.42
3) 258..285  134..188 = 1.30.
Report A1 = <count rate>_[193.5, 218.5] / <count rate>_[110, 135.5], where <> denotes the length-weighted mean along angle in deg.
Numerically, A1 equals 1.35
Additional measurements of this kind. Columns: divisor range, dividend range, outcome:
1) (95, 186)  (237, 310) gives 1.31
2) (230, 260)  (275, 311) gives 0.92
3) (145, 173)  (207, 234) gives 1.14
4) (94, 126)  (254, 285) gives 1.48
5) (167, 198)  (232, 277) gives 1.09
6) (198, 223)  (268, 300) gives 1.00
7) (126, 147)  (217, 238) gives 1.74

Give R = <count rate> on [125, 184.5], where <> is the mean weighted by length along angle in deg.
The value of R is 112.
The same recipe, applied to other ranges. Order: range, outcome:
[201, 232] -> 141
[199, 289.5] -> 145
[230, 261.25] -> 148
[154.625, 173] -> 133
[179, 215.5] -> 141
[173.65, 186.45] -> 136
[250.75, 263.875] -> 165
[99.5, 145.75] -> 94.8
